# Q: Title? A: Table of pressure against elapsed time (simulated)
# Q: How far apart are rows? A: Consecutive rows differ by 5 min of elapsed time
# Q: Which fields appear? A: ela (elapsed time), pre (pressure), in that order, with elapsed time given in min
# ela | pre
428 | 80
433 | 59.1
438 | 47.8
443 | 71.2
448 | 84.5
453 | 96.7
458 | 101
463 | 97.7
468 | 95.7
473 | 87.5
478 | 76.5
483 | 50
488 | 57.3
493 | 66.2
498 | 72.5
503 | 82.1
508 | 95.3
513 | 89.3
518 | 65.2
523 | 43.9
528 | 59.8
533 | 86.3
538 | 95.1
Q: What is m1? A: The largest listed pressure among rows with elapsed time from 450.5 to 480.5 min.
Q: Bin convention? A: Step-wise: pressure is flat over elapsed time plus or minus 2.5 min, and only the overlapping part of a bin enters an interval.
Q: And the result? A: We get 101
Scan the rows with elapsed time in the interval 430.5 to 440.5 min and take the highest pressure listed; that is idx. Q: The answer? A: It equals 59.1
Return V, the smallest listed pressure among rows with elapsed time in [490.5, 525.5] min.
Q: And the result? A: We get 43.9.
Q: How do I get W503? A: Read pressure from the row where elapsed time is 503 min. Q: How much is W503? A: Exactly 82.1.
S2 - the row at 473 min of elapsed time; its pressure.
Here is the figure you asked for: 87.5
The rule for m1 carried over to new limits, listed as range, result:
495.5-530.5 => 95.3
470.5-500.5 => 87.5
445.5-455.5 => 96.7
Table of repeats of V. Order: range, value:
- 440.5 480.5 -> 71.2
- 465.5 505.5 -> 50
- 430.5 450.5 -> 47.8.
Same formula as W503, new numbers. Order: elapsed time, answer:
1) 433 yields 59.1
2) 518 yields 65.2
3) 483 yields 50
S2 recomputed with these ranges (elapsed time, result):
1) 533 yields 86.3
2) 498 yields 72.5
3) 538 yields 95.1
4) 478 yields 76.5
